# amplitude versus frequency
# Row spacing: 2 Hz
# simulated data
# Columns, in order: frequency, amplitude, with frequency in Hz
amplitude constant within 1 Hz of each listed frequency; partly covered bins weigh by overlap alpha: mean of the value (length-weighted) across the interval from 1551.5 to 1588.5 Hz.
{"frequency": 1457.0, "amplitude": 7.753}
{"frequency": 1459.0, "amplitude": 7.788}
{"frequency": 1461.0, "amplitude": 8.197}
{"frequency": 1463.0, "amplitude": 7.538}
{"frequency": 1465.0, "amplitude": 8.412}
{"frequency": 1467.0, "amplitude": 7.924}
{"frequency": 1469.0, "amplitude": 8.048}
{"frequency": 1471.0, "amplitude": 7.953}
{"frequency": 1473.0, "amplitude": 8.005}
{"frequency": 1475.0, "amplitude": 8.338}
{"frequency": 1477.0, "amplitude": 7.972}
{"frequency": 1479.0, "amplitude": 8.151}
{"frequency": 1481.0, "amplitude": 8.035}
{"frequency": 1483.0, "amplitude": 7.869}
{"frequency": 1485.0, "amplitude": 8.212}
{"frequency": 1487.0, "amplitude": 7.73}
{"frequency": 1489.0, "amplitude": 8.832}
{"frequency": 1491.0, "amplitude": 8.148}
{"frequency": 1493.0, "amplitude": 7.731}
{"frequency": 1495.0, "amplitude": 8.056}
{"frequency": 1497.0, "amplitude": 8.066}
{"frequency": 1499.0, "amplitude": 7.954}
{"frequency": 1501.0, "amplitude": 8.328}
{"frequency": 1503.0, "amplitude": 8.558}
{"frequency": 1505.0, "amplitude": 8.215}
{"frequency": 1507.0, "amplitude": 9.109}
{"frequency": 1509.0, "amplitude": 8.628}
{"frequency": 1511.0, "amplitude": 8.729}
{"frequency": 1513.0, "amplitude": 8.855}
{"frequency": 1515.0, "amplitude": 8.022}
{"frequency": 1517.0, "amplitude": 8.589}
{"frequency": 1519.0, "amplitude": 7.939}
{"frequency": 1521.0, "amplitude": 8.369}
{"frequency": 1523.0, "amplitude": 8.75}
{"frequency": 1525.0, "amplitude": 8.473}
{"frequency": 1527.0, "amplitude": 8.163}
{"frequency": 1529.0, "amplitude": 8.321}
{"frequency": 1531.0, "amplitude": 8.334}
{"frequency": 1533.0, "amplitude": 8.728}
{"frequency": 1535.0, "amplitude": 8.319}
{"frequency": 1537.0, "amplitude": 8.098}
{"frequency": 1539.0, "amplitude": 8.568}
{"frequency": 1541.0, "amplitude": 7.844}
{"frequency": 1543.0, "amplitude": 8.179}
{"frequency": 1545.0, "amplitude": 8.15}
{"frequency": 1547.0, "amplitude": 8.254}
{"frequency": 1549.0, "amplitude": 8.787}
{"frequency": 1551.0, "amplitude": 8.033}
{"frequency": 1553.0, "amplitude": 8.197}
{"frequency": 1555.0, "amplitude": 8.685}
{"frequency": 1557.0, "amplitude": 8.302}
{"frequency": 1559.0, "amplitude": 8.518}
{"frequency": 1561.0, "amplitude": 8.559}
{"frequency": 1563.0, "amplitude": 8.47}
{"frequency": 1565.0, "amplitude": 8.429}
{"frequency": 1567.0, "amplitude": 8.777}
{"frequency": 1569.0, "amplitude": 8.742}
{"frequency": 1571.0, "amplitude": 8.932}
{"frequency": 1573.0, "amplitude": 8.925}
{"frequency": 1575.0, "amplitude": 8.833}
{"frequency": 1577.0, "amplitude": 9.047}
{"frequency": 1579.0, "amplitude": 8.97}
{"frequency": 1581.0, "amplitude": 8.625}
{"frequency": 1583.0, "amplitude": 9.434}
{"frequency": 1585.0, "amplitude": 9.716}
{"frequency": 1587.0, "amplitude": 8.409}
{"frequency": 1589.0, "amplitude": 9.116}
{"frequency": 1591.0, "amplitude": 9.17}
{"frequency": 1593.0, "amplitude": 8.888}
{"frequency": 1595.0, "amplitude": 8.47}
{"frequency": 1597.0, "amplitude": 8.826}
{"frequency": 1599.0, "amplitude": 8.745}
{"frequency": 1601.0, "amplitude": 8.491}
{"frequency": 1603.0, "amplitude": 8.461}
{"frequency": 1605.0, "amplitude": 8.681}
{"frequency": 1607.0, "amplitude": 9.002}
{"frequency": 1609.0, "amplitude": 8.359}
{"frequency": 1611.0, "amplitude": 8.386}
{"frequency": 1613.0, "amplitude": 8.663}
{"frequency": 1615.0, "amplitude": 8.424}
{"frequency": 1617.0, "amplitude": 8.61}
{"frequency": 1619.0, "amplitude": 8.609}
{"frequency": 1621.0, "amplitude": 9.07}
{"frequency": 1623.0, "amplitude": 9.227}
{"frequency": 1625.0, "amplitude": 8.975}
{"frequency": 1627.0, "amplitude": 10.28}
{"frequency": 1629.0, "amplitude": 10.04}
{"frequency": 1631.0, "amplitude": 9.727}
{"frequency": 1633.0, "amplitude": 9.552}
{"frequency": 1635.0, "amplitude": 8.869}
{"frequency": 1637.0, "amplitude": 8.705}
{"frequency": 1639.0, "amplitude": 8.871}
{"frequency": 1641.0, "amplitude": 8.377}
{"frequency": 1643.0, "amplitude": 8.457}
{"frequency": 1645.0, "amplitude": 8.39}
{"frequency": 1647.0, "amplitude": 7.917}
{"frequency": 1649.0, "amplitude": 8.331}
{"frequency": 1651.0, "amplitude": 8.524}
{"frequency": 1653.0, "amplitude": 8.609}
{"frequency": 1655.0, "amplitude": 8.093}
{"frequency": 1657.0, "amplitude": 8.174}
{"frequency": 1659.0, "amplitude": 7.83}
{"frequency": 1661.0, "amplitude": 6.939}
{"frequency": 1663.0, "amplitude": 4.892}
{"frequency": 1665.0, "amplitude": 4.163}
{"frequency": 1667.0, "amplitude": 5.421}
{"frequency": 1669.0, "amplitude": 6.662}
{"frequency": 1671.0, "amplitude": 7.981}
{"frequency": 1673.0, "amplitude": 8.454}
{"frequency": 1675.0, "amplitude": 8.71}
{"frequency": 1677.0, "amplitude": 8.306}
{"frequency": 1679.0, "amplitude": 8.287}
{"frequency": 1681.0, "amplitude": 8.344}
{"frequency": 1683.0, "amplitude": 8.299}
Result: 8.75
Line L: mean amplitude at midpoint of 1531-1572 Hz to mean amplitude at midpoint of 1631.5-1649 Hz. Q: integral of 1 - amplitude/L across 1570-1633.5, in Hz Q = -2.95 Hz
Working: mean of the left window 8.43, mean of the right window 8.66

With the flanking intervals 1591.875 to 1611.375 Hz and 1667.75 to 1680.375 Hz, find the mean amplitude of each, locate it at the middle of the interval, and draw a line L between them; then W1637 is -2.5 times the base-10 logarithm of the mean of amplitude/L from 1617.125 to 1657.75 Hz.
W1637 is -0.06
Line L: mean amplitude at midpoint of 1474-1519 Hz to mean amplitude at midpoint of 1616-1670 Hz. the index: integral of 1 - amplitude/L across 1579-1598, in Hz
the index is -1.7 Hz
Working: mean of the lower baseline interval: 8.27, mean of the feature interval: 8.96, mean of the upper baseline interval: 8.2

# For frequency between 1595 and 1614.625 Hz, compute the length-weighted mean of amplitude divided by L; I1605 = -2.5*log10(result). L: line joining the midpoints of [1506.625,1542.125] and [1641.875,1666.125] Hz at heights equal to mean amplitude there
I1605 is -0.10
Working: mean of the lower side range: 8.42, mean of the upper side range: 7.52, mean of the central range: 8.61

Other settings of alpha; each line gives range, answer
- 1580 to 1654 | 8.84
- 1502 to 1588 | 8.55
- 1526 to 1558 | 8.31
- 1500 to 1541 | 8.44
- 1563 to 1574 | 8.73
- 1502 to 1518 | 8.59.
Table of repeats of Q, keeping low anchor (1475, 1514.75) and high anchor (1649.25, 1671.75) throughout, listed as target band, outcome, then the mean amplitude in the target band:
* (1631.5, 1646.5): -3.2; 8.75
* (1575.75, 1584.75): -1.7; 9.07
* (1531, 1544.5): -0.6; 8.29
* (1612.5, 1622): -1.7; 8.68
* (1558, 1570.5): -1.3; 8.6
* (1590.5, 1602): -1.9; 8.75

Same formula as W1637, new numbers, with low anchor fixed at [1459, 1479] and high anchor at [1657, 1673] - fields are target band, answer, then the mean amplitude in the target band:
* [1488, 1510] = -0.071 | 8.33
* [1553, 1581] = -0.192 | 8.69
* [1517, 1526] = -0.105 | 8.41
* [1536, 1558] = -0.117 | 8.28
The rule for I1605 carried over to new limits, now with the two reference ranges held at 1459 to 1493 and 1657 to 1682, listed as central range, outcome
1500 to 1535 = -0.078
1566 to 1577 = -0.161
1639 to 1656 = -0.148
